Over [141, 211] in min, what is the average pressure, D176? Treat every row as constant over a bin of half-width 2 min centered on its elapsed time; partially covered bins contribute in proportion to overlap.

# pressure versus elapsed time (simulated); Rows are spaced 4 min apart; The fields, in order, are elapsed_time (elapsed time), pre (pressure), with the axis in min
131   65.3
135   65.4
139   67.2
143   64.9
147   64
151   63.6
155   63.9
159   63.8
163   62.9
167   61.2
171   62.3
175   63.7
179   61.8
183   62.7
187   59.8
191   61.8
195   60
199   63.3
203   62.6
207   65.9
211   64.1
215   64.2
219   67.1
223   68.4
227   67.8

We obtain 62.9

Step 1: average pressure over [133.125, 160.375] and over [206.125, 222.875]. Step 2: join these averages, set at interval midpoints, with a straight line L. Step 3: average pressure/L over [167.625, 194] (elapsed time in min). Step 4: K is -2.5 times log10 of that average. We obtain 0.06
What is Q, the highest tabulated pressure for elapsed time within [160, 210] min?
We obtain 65.9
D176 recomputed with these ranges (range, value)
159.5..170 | 62.3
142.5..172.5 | 63.3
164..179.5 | 62.3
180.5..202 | 61.6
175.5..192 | 61.7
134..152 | 65.1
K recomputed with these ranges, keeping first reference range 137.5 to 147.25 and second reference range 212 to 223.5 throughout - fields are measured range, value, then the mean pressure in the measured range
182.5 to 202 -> 0.075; 61.5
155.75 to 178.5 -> 0.050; 62.8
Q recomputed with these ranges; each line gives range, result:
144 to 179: 64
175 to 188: 63.7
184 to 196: 61.8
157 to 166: 63.8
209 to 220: 67.1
